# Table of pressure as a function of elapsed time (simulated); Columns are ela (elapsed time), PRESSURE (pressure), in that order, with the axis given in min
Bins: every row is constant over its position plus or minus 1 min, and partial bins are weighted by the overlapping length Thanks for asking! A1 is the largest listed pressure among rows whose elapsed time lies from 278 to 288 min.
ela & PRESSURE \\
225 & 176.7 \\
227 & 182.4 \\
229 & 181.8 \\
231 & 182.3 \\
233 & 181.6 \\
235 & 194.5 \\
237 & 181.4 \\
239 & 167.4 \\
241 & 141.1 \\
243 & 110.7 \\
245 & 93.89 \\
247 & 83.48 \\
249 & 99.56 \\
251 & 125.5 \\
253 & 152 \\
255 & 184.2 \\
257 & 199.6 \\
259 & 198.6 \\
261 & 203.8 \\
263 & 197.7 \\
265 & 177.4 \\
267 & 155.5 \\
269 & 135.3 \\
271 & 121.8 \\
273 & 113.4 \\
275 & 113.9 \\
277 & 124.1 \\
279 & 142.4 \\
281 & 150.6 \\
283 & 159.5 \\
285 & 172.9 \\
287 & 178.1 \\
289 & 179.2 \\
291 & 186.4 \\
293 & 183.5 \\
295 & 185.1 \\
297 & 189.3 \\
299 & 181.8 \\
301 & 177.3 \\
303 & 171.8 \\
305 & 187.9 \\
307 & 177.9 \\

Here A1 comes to 178.1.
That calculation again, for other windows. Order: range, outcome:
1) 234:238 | 194.5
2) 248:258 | 199.6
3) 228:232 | 182.3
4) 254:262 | 203.8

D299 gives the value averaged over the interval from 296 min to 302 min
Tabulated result 183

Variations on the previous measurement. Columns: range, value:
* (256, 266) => 195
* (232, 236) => 188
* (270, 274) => 118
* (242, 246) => 102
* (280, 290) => 168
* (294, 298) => 187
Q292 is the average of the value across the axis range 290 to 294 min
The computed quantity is 185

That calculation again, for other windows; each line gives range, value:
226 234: 182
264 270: 156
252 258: 179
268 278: 122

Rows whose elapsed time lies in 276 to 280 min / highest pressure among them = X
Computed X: 142.4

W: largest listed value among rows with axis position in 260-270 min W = 203.8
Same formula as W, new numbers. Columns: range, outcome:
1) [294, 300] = 189.3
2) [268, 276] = 135.3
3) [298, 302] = 181.8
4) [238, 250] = 167.4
